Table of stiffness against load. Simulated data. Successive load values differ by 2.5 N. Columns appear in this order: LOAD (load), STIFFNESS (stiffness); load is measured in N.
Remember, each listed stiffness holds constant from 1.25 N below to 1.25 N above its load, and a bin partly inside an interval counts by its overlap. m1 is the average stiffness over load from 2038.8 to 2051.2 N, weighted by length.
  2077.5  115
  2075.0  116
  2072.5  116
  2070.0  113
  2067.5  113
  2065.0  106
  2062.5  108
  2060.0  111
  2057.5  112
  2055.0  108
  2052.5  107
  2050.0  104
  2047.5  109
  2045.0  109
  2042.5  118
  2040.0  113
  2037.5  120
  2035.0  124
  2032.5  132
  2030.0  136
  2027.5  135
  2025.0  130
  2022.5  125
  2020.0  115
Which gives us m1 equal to 111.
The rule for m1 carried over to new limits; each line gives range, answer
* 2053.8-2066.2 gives 109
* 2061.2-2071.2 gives 110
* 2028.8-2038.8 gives 128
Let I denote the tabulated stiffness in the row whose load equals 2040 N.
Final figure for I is 113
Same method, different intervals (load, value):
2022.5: 125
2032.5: 132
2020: 115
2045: 109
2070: 113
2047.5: 109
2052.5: 107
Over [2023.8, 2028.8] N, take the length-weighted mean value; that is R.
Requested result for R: 133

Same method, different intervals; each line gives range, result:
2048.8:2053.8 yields 106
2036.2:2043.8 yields 117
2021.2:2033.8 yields 132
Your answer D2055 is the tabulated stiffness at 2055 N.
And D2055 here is 108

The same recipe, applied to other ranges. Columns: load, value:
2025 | 130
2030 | 136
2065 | 106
